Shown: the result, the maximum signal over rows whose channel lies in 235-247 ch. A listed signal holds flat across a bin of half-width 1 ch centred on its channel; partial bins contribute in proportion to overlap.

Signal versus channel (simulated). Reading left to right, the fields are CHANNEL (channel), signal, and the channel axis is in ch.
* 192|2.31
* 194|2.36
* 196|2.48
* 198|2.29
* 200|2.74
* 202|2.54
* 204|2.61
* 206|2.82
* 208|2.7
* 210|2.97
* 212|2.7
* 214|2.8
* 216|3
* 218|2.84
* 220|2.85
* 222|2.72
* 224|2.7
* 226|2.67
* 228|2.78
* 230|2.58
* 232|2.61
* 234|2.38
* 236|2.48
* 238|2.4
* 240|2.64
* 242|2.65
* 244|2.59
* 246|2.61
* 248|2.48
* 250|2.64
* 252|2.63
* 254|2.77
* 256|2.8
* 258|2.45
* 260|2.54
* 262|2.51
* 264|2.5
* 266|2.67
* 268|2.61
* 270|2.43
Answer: 2.65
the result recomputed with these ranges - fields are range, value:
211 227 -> 3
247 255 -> 2.77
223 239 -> 2.78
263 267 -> 2.67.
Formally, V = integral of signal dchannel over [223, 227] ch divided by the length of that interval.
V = 2.69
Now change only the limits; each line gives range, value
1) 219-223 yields 2.79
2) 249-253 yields 2.63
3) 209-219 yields 2.86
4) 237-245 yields 2.57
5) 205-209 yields 2.76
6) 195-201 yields 2.5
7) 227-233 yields 2.66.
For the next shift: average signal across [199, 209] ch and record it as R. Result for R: 2.68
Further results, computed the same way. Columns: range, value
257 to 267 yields 2.53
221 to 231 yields 2.69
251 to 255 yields 2.7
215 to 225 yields 2.82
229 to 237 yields 2.51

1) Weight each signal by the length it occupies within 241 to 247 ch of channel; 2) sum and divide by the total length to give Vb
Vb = 2.62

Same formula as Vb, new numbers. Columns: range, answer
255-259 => 2.62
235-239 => 2.44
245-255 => 2.63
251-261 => 2.64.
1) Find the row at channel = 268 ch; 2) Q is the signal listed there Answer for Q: 2.61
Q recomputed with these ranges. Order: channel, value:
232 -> 2.61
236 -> 2.48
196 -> 2.48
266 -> 2.67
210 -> 2.97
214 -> 2.8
